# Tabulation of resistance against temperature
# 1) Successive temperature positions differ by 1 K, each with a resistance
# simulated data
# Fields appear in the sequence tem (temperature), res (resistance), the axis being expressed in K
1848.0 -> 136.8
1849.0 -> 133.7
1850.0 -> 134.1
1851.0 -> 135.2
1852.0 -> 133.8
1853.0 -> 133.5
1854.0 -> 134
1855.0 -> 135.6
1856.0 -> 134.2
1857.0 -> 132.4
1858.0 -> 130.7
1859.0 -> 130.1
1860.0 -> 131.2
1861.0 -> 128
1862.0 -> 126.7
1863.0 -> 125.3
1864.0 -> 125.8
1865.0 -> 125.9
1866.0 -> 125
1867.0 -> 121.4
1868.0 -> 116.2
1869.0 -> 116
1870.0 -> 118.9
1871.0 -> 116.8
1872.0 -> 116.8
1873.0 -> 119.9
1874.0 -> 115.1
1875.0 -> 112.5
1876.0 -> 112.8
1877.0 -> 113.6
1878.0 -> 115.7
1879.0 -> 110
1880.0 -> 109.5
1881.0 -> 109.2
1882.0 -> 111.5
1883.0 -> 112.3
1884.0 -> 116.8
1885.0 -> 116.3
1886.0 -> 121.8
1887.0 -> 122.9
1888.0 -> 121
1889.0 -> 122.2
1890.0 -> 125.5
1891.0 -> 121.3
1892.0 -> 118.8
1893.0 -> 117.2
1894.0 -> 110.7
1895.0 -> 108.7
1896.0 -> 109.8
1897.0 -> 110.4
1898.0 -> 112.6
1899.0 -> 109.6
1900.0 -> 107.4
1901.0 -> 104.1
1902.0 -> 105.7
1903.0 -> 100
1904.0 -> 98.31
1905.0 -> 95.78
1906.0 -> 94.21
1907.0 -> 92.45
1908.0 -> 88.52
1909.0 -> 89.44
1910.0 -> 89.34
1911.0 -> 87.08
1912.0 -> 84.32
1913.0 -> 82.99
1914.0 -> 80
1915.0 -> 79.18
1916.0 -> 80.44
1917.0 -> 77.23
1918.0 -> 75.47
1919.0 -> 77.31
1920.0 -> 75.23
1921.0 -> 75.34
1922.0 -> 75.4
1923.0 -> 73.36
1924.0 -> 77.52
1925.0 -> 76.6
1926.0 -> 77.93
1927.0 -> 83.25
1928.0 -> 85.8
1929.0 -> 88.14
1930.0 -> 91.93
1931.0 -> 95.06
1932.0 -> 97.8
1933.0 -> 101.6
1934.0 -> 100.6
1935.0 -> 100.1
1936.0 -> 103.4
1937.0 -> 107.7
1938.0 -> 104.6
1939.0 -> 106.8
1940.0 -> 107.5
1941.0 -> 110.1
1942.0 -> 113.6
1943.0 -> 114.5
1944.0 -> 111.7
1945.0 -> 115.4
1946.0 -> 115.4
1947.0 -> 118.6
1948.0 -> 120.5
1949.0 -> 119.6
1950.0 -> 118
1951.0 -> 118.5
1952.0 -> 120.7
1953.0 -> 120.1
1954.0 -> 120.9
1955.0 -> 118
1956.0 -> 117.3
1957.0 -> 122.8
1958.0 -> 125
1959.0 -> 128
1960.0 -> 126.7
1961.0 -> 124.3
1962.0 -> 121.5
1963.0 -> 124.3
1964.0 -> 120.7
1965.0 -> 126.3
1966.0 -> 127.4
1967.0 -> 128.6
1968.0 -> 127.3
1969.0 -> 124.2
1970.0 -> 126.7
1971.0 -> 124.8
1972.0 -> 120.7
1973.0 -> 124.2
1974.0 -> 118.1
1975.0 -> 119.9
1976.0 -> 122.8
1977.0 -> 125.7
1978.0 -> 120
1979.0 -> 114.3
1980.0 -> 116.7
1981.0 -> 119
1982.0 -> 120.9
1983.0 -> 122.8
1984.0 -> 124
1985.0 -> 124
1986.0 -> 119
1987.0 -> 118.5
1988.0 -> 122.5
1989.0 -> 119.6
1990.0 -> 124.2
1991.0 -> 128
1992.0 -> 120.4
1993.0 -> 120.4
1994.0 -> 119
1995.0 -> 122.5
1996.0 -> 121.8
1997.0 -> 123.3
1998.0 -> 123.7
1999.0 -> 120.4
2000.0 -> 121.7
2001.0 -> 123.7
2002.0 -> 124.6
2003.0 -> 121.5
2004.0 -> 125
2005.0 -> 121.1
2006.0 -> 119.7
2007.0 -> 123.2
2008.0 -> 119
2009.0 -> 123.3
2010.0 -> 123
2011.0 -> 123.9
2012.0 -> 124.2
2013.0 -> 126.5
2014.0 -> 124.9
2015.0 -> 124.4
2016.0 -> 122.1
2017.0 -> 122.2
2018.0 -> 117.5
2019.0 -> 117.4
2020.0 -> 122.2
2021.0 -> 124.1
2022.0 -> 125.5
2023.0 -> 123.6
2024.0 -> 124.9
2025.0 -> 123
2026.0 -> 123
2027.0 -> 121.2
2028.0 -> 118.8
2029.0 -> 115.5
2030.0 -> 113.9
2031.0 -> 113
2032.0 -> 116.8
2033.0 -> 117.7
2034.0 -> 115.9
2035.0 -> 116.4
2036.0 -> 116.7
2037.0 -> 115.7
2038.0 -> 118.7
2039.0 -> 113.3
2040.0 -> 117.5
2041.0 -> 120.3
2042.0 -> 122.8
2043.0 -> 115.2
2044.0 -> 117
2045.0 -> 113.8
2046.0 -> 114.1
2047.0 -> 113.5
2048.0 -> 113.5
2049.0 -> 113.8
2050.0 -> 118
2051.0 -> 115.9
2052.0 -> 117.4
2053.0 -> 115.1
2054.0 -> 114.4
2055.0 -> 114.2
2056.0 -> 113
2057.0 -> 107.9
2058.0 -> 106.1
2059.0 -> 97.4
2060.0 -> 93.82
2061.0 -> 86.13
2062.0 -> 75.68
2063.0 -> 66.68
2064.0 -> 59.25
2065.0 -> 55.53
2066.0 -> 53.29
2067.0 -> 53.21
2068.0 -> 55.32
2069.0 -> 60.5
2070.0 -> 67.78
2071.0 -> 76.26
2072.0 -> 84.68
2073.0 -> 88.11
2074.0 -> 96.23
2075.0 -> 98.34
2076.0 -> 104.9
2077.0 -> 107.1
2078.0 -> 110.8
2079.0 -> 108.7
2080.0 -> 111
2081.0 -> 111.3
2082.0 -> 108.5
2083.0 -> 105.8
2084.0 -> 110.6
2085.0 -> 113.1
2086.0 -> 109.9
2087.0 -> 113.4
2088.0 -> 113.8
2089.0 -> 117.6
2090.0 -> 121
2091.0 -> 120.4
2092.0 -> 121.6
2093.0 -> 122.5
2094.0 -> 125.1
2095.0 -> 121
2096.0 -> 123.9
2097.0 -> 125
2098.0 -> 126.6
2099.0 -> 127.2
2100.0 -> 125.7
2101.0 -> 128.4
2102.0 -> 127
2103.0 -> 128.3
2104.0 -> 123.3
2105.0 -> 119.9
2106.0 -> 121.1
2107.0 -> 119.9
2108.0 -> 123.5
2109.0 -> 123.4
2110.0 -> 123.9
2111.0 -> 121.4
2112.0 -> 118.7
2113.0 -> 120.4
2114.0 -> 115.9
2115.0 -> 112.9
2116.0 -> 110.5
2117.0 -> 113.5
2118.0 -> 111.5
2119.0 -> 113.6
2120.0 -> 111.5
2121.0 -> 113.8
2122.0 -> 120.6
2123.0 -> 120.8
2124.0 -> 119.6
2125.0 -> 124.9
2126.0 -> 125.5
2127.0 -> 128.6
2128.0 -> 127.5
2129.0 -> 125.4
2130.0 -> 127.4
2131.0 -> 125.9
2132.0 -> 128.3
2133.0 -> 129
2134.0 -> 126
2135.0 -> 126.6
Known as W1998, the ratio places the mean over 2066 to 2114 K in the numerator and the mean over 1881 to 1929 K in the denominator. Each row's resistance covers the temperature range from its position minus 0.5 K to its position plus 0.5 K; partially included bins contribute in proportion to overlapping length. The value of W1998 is 1.13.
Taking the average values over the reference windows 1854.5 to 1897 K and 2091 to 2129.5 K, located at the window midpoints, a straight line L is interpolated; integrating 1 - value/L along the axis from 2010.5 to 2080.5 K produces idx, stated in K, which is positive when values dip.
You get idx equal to 8.2 K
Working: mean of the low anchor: 120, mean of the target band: 107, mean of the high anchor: 121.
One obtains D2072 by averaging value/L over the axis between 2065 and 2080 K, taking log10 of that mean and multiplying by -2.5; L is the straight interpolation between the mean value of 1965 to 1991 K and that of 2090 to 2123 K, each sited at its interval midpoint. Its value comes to 0.41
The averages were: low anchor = 122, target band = 83.2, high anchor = 121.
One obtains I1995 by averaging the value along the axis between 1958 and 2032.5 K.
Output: 122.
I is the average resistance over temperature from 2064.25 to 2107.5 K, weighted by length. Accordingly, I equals 106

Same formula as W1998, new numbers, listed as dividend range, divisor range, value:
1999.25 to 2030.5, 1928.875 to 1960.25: 1.09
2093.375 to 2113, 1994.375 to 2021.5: 1.01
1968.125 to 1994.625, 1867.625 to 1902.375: 1.06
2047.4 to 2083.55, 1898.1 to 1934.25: 1.07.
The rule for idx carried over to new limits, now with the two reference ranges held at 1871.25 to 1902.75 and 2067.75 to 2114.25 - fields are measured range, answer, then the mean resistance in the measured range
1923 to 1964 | 1.8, 109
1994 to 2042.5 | -3.5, 121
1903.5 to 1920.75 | 4.4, 85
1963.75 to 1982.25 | -1.5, 123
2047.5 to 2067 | 2.9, 95.6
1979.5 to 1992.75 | -1.0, 121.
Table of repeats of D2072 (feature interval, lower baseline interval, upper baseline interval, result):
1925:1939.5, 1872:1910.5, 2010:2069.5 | 0.151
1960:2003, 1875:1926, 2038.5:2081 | -0.232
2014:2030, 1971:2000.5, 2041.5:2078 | -0.122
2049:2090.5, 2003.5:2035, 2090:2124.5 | 0.242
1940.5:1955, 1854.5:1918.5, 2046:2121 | -0.072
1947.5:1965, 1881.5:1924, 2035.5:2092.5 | -0.211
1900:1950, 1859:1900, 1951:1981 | 0.258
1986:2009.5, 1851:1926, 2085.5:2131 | -0.069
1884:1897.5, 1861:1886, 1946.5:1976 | 0.009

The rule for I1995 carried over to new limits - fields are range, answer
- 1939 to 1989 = 121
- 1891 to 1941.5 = 94.3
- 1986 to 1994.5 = 121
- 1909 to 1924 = 79.7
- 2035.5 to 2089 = 101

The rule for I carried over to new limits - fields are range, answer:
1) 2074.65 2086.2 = 108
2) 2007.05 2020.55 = 122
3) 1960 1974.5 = 124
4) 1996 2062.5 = 117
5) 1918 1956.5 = 101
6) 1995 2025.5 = 123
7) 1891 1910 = 104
